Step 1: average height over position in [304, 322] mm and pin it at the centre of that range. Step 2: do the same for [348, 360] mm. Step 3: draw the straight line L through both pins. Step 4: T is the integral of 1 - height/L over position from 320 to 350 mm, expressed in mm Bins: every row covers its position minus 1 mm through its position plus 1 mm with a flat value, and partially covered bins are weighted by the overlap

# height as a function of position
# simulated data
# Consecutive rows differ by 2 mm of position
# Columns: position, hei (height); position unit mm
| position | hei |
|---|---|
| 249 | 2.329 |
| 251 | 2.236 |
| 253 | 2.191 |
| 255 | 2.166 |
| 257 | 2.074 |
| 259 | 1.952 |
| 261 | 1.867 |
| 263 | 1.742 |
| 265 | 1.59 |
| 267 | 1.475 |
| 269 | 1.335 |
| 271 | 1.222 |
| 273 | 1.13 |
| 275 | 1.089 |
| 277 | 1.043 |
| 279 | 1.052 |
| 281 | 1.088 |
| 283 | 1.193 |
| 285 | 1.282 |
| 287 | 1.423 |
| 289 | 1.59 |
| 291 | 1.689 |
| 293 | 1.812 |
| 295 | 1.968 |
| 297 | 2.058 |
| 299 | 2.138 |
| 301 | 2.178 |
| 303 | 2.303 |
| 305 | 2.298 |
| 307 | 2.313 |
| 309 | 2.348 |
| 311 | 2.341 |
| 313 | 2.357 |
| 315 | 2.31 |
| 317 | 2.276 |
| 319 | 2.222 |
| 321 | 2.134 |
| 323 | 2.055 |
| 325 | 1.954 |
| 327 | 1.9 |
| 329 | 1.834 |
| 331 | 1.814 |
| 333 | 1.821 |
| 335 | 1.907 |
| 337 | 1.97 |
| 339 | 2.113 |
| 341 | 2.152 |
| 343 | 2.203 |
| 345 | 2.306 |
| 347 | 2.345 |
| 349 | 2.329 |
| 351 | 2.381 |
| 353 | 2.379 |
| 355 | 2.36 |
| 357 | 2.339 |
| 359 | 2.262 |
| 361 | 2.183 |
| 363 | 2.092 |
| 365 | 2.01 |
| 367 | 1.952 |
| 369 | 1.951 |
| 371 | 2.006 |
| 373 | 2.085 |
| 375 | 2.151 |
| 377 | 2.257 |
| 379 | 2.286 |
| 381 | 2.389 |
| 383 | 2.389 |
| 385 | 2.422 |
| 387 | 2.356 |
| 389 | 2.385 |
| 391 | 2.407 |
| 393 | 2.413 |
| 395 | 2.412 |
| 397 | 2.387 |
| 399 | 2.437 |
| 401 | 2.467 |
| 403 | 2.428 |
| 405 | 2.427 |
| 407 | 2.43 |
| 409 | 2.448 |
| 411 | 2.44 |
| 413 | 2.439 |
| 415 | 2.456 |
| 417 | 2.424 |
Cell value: 3.4 mm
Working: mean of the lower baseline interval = 2.29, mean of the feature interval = 2.06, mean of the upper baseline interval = 2.34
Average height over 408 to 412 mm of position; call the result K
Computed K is 2.44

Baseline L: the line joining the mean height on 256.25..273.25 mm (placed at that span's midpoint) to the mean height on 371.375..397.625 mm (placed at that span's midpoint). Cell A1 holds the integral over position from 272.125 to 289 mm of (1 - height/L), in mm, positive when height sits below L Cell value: 5.1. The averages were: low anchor 1.61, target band 1.19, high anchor 2.33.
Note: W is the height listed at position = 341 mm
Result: 2.152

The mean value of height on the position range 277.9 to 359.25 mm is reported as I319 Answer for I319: 2.02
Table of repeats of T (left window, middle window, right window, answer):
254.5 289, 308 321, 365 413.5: -3.9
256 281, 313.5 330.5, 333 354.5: -1.0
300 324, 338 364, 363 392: -0.4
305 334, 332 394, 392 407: 2.1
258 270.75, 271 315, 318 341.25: 1.4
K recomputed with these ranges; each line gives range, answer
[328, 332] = 1.82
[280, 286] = 1.19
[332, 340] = 1.95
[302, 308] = 2.3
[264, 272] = 1.41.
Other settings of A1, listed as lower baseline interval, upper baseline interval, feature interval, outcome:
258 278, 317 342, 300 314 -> -3.96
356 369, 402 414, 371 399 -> -0.57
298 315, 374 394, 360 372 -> 1.54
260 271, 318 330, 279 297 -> 2.44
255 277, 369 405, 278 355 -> -4.83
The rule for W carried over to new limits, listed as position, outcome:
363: 2.092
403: 2.428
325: 1.954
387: 2.356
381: 2.389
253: 2.191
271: 1.222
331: 1.814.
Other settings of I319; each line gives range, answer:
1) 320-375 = 2.11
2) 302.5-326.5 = 2.23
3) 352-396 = 2.25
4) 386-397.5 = 2.39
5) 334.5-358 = 2.24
